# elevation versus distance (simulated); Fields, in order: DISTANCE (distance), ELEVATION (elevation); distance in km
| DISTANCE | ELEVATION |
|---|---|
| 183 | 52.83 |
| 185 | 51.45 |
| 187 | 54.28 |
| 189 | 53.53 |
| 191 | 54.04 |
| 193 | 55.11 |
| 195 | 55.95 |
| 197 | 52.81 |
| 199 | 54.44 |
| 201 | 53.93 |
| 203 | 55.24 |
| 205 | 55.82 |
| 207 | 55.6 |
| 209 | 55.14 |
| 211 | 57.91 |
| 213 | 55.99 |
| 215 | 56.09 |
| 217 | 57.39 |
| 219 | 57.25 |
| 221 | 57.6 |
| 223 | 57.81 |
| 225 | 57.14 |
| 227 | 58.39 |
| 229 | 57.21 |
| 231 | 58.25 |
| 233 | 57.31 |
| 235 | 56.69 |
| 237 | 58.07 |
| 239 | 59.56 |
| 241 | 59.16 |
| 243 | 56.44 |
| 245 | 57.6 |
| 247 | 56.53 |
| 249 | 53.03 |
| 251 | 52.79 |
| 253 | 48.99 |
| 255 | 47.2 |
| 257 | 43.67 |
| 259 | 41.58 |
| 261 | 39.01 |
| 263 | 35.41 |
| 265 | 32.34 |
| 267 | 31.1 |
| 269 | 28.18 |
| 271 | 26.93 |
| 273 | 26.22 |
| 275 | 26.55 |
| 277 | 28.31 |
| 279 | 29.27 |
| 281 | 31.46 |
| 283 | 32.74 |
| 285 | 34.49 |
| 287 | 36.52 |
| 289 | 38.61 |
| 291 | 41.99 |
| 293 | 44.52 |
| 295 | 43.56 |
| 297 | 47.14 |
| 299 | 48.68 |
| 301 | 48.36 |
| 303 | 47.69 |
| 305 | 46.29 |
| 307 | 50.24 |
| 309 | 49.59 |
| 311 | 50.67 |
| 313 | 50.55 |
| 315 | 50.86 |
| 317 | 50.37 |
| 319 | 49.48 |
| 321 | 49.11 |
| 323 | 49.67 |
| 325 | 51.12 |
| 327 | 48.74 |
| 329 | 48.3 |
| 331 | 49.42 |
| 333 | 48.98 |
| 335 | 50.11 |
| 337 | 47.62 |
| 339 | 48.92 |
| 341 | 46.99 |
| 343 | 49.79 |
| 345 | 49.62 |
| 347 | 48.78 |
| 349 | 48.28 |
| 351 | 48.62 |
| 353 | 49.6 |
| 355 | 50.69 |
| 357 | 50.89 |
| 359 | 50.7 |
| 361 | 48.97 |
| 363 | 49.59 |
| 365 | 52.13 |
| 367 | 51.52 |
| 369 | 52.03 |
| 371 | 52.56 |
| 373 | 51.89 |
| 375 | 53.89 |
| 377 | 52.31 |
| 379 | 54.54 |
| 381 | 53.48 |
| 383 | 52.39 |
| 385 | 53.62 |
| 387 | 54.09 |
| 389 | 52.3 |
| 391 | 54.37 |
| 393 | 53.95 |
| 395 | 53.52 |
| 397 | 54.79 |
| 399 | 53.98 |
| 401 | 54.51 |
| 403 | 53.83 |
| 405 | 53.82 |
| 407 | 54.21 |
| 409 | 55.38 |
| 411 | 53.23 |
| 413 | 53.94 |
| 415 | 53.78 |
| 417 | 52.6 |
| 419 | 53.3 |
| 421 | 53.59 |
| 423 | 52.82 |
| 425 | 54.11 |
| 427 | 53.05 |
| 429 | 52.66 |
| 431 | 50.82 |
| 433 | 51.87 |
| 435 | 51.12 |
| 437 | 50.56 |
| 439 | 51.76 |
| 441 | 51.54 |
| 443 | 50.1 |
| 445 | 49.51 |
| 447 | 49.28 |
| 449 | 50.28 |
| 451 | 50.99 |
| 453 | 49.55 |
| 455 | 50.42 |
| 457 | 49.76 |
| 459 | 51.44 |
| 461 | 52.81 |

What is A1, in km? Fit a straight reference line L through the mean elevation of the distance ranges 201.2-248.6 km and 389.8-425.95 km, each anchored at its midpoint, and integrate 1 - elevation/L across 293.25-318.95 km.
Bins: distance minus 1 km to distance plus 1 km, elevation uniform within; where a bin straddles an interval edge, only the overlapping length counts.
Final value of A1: 3.3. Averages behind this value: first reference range 57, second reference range 53.9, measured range 48.6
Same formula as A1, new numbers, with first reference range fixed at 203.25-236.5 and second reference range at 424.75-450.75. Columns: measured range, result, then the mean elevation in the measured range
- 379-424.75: -1.40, 53.7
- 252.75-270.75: 5.86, 37.7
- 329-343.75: 1.39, 48.8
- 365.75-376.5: 0.12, 52.4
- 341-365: 1.72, 49.6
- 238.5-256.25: 0.61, 54.3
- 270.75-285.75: 7.00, 29.5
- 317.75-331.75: 1.23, 49.4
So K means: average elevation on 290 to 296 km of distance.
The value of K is 43.4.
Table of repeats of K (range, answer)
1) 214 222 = 57.1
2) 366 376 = 52.4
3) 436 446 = 50.7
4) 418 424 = 53.2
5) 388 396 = 53.5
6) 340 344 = 48.4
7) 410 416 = 53.6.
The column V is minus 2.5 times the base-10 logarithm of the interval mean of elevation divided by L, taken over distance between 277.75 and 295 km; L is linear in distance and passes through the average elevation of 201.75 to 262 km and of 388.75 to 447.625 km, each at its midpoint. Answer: 0.43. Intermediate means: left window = 54.7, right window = 52.8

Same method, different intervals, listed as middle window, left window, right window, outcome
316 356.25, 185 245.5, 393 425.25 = 0.116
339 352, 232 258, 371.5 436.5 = 0.107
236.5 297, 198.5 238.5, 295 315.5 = 0.259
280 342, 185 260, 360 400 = 0.163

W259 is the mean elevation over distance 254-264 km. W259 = 41.4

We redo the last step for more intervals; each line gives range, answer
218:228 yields 57.6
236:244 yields 58.3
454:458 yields 50.1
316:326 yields 50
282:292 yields 36.9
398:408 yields 54.1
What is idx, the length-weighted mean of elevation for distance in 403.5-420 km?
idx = 53.8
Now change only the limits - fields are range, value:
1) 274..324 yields 43.1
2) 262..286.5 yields 30.4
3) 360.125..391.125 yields 52.4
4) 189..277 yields 50.3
